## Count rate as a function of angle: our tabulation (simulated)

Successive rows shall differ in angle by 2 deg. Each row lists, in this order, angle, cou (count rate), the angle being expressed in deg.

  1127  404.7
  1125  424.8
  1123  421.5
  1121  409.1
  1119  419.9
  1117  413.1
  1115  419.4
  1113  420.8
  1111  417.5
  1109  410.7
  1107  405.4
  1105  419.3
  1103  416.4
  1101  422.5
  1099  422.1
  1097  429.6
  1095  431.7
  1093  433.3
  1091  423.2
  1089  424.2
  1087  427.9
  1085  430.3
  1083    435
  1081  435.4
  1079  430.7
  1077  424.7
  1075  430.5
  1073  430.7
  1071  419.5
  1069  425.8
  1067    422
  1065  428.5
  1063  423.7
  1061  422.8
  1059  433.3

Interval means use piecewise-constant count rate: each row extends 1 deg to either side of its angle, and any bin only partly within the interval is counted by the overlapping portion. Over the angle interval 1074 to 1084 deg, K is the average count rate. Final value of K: 431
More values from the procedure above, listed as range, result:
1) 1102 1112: 414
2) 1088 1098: 428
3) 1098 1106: 420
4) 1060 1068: 424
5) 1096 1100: 426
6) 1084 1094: 428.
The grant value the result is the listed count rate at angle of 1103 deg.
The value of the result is 416.4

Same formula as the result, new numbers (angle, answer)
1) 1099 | 422.1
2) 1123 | 421.5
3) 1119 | 419.9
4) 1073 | 430.7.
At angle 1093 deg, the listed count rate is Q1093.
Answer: 433.3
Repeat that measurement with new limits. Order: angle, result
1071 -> 419.5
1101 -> 422.5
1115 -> 419.4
